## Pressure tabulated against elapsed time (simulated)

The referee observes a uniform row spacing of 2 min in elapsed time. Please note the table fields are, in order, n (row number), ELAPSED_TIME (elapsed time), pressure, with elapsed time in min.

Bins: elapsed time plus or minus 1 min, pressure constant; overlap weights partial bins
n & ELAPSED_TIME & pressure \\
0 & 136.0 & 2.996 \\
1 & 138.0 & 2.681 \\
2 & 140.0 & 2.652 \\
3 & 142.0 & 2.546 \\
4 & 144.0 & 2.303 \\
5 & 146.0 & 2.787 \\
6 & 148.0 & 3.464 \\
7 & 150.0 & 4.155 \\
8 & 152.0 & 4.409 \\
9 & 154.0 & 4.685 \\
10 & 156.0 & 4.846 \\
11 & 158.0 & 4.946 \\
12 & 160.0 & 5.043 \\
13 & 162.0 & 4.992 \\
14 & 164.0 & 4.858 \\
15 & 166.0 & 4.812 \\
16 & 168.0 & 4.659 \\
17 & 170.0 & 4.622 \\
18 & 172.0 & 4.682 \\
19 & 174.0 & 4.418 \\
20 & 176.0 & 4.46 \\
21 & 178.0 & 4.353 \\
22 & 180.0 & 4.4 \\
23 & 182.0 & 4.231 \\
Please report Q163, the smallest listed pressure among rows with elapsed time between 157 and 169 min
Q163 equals 4.659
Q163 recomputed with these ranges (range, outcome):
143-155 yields 2.303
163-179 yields 4.353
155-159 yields 4.846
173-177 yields 4.418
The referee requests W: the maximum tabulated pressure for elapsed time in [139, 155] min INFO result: 4.685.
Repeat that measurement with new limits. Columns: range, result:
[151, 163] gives 5.043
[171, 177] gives 4.682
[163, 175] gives 4.858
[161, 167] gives 4.992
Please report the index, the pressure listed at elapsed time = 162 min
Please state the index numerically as 4.992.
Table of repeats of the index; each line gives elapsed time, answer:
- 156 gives 4.846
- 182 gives 4.231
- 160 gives 5.043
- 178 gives 4.353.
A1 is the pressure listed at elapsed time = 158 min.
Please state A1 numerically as 4.946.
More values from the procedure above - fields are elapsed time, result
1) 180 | 4.4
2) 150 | 4.155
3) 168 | 4.659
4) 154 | 4.685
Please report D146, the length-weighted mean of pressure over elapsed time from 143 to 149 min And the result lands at 2.85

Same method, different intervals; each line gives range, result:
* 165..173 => 4.69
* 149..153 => 4.28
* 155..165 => 4.94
